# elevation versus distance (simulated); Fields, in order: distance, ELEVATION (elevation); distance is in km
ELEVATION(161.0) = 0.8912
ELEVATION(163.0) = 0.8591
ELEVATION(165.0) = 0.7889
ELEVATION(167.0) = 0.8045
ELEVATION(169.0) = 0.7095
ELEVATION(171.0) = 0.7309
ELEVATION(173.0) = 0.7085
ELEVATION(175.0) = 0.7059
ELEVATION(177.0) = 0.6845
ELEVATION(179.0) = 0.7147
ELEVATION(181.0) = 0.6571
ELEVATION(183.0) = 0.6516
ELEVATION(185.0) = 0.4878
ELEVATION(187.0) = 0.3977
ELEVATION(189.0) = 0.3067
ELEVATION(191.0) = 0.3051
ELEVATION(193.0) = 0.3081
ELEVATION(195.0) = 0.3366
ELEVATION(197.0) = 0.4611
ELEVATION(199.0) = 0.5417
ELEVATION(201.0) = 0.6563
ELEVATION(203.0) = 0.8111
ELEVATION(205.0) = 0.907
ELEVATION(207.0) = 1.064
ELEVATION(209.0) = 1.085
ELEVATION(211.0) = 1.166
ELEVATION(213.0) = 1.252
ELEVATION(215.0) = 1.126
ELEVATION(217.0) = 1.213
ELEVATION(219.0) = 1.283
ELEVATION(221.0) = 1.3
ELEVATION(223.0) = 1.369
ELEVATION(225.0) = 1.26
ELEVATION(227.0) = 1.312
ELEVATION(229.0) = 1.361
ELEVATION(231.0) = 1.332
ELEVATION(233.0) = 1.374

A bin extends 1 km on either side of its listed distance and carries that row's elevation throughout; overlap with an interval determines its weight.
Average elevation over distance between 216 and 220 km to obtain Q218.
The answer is 1.25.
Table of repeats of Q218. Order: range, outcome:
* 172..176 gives 0.707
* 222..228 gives 1.31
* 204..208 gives 0.986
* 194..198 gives 0.399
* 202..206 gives 0.859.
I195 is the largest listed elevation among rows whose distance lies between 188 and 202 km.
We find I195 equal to 0.6563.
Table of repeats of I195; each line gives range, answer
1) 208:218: 1.252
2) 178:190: 0.7147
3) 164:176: 0.8045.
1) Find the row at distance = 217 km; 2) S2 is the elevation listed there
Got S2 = 1.213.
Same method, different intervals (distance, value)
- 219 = 1.283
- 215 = 1.126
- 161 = 0.8912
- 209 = 1.085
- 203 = 0.8111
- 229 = 1.361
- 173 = 0.7085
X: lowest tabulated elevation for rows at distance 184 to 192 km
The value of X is 0.3051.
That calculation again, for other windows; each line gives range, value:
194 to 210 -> 0.3366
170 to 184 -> 0.6516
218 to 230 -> 1.26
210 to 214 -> 1.166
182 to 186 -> 0.4878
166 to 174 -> 0.7085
